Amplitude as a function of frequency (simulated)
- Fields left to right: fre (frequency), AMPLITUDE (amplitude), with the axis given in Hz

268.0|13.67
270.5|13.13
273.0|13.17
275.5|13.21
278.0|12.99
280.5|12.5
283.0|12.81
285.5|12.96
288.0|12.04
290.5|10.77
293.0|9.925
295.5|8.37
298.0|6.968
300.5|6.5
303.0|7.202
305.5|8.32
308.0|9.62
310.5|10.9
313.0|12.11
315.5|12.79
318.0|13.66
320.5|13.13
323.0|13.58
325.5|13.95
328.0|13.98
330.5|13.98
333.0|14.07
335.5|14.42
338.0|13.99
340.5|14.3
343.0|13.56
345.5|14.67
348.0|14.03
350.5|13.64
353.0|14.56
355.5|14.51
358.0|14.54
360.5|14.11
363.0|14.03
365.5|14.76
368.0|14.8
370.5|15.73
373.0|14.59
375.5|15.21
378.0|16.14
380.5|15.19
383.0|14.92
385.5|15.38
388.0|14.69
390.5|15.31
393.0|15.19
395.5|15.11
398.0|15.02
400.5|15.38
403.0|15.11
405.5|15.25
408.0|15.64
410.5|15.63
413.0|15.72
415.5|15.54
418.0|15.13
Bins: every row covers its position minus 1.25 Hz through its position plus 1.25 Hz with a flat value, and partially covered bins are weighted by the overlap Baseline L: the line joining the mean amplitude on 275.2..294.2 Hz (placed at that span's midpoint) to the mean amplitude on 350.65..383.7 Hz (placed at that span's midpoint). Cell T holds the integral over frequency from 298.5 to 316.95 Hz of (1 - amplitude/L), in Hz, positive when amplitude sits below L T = 4.8 Hz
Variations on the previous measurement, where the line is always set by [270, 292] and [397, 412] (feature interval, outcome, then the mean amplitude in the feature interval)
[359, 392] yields -0.6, 15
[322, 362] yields -0.5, 14.1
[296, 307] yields 4.8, 7.38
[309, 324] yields 0.8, 12.6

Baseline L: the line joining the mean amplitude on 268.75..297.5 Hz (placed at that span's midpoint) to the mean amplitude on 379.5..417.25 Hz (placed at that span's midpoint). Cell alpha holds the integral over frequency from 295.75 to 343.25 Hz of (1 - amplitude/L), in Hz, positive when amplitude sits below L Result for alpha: 4.33 Hz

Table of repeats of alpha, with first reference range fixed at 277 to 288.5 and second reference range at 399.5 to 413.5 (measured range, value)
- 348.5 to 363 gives 0.08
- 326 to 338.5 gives -0.27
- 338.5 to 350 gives -0.03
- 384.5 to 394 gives -0.05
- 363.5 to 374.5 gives -0.23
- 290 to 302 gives 4.29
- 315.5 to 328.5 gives 0.01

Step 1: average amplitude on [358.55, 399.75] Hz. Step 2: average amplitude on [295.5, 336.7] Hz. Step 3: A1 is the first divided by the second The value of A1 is 1.31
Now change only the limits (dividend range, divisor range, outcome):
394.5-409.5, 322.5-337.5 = 1.09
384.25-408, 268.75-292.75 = 1.21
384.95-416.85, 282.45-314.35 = 1.56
